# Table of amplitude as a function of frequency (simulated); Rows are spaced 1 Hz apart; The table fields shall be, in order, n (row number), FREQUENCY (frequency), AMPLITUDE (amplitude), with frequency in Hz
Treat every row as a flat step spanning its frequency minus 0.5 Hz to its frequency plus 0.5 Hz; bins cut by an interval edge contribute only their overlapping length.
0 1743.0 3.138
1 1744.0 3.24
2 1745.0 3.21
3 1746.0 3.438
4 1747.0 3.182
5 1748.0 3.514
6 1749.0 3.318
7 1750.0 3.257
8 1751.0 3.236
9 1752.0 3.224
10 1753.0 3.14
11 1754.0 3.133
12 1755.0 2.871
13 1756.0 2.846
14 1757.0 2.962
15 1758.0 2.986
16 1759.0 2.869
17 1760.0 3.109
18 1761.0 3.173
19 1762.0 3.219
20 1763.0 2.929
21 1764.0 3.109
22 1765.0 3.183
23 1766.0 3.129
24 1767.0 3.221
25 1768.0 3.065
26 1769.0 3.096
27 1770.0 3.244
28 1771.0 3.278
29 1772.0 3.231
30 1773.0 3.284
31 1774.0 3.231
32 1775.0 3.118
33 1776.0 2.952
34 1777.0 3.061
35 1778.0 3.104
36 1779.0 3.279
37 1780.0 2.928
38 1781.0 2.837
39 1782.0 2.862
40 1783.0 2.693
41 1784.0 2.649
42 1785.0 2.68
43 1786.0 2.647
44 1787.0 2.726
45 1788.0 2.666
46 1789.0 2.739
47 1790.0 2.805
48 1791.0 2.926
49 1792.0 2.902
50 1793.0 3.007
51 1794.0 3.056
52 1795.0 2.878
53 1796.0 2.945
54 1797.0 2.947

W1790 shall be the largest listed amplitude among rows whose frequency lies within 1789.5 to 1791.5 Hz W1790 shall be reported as 2.926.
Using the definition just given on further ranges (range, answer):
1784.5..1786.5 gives 2.68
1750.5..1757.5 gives 3.236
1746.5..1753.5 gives 3.514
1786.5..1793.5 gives 3.007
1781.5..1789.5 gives 2.862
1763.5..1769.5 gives 3.221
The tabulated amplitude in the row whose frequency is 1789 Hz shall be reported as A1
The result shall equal 2.739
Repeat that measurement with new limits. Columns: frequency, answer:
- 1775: 3.118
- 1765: 3.183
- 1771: 3.278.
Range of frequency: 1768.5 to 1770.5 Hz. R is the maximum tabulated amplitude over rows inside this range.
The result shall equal 3.244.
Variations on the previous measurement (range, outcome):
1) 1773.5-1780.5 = 3.279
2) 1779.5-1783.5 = 2.928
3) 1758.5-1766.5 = 3.219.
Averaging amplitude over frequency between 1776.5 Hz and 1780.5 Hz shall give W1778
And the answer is 3.09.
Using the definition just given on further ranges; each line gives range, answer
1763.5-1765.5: 3.15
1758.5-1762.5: 3.09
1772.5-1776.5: 3.15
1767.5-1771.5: 3.17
